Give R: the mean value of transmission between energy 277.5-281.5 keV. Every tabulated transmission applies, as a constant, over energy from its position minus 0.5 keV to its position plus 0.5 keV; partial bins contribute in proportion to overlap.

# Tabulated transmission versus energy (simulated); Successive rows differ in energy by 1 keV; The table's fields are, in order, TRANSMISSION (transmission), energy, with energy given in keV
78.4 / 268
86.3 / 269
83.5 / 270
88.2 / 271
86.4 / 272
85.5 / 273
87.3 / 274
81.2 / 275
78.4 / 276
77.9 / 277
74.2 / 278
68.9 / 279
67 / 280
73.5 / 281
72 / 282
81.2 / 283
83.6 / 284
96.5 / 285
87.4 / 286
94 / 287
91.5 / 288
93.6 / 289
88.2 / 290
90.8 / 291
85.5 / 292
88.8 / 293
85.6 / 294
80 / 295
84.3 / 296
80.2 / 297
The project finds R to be 70.9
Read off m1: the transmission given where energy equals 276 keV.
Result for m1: 78.4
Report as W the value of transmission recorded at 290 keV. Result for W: 88.2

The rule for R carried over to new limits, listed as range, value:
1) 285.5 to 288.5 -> 91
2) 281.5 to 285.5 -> 83.3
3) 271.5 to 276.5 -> 83.8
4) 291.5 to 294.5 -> 86.6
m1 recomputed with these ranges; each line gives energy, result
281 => 73.5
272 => 86.4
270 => 83.5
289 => 93.6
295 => 80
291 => 90.8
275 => 81.2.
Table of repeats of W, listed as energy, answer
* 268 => 78.4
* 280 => 67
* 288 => 91.5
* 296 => 84.3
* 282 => 72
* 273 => 85.5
